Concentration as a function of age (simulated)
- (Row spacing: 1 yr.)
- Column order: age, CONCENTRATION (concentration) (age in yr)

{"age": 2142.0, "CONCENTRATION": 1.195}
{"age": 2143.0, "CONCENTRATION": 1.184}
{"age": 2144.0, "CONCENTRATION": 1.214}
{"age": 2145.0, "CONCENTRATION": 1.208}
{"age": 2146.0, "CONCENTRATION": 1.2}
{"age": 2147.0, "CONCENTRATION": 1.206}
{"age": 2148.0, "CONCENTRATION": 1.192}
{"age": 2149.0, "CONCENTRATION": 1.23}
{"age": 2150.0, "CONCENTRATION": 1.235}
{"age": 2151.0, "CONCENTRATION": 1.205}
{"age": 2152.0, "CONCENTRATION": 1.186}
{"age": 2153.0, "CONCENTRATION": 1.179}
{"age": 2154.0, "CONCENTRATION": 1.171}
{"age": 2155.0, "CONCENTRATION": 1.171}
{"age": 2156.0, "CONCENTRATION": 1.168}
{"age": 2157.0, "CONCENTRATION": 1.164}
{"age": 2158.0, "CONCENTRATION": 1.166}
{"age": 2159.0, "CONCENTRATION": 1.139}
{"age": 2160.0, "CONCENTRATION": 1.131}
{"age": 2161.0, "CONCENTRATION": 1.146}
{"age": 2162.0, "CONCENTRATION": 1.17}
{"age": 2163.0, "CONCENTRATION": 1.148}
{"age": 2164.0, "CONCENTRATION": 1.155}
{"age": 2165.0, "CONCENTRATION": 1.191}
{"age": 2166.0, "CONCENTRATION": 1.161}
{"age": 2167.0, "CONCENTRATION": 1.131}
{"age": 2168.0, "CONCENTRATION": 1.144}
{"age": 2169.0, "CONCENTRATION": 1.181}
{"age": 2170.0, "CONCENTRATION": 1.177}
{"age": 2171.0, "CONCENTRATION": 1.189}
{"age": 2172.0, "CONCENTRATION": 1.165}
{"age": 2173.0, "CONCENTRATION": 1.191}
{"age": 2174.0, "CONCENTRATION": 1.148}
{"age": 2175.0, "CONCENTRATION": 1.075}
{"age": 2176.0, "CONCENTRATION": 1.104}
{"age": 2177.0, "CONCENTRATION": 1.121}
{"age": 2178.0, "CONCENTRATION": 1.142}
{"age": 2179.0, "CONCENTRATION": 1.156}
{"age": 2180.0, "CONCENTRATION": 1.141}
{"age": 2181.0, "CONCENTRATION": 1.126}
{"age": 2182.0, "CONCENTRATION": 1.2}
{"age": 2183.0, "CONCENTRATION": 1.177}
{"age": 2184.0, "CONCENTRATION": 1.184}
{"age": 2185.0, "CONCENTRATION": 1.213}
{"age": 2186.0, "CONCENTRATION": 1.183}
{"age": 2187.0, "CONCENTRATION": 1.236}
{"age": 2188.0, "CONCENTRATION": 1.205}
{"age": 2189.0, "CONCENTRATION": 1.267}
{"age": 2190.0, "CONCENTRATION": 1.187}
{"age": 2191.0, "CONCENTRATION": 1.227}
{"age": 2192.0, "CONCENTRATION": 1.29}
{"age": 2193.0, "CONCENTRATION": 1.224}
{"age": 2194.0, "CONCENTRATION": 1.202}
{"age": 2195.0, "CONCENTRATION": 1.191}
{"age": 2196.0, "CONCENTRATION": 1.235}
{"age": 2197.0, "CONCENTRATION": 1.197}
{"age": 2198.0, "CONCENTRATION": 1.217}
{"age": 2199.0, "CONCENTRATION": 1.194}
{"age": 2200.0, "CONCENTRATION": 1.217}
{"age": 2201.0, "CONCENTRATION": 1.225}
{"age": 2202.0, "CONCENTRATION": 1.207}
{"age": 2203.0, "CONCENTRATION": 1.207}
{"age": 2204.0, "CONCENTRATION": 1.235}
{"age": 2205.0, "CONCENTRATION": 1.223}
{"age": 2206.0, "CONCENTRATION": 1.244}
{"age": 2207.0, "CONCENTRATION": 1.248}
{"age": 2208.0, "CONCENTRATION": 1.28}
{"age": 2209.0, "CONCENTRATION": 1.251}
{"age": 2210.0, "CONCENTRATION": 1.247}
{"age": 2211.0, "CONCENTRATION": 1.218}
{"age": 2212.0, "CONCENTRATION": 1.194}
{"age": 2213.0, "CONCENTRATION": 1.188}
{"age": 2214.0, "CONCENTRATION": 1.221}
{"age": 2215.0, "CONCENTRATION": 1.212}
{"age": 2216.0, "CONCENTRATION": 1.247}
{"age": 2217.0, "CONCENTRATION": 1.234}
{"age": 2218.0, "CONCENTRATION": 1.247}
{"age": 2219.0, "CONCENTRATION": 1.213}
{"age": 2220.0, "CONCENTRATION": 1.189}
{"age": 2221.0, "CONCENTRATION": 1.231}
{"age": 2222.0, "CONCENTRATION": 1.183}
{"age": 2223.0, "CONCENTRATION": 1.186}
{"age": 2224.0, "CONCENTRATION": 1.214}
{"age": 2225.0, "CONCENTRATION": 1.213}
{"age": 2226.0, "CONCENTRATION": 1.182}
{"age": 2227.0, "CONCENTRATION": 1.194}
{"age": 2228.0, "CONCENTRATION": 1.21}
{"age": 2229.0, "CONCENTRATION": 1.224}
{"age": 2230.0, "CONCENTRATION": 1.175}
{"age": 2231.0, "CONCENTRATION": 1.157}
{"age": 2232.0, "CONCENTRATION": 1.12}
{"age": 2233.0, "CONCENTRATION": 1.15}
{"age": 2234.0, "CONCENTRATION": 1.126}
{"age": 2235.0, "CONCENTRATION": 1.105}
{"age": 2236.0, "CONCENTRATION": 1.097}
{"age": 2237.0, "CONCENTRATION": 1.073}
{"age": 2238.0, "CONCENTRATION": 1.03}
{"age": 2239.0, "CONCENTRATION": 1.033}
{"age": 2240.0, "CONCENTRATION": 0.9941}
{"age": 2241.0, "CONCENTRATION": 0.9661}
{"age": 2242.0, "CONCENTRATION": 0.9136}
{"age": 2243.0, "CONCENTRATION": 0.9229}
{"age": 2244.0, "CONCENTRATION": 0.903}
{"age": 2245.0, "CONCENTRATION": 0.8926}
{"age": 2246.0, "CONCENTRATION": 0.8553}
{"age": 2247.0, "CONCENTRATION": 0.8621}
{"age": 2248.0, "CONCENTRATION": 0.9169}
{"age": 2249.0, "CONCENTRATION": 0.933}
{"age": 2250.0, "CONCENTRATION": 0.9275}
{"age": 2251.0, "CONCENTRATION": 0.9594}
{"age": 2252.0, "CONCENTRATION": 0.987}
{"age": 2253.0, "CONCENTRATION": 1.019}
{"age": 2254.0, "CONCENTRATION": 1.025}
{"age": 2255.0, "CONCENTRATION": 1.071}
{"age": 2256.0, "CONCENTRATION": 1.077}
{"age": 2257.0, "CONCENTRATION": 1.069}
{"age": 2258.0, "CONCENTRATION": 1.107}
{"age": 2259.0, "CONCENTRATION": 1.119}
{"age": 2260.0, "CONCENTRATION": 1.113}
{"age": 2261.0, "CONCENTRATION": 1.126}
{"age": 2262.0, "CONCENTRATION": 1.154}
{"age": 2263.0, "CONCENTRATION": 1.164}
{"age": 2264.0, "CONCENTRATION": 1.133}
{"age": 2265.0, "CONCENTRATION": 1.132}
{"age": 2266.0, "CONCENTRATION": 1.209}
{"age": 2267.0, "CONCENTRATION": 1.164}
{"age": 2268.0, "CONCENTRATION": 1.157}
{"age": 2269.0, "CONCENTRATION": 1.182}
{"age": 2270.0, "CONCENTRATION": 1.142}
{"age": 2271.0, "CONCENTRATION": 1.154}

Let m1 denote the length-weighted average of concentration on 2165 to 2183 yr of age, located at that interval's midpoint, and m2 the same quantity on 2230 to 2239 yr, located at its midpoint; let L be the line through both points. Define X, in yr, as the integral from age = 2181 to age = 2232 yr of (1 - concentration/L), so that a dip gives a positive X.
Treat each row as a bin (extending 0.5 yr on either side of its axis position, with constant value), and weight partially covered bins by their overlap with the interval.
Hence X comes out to -3.9 yr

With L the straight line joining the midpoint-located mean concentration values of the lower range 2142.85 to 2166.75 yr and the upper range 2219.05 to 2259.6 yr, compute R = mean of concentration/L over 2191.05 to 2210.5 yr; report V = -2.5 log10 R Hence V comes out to -0.102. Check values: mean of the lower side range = 1.18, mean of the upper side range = 1.07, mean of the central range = 1.23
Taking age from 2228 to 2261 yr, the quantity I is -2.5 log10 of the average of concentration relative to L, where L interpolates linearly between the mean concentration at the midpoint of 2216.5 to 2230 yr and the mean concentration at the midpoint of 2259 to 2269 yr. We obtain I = 0.14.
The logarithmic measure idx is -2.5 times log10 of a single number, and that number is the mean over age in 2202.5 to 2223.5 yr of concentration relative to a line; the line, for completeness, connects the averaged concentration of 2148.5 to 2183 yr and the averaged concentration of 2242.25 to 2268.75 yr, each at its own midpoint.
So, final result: -0.12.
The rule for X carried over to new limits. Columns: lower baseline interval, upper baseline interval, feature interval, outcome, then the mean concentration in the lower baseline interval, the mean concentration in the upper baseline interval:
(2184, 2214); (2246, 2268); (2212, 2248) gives 0.79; 1.22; 1.06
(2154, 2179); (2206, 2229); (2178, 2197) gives -0.32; 1.15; 1.22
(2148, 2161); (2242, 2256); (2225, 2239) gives -2.13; 1.18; 0.948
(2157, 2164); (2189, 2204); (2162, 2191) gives 0.30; 1.15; 1.22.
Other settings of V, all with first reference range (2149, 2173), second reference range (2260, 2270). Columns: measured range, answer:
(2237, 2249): 0.225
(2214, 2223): -0.051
